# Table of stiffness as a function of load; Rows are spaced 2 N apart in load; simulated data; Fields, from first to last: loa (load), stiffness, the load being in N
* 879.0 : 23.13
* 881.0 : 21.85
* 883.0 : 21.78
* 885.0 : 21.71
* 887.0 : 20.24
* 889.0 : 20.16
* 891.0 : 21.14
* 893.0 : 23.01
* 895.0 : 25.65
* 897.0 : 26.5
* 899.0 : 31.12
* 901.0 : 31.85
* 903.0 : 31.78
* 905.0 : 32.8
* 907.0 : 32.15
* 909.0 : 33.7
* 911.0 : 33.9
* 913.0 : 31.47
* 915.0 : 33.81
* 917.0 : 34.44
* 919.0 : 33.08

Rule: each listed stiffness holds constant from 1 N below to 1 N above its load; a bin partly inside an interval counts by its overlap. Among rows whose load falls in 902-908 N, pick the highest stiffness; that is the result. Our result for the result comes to 32.8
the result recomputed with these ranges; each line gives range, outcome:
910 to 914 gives 33.9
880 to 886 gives 21.85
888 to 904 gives 31.85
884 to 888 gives 21.71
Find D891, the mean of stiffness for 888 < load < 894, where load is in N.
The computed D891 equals 21.4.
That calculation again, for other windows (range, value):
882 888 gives 21.2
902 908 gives 32.2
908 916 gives 33.2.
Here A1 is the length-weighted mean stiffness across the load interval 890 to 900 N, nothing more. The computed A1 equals 25.5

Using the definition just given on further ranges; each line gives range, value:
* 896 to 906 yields 30.8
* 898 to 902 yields 31.5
